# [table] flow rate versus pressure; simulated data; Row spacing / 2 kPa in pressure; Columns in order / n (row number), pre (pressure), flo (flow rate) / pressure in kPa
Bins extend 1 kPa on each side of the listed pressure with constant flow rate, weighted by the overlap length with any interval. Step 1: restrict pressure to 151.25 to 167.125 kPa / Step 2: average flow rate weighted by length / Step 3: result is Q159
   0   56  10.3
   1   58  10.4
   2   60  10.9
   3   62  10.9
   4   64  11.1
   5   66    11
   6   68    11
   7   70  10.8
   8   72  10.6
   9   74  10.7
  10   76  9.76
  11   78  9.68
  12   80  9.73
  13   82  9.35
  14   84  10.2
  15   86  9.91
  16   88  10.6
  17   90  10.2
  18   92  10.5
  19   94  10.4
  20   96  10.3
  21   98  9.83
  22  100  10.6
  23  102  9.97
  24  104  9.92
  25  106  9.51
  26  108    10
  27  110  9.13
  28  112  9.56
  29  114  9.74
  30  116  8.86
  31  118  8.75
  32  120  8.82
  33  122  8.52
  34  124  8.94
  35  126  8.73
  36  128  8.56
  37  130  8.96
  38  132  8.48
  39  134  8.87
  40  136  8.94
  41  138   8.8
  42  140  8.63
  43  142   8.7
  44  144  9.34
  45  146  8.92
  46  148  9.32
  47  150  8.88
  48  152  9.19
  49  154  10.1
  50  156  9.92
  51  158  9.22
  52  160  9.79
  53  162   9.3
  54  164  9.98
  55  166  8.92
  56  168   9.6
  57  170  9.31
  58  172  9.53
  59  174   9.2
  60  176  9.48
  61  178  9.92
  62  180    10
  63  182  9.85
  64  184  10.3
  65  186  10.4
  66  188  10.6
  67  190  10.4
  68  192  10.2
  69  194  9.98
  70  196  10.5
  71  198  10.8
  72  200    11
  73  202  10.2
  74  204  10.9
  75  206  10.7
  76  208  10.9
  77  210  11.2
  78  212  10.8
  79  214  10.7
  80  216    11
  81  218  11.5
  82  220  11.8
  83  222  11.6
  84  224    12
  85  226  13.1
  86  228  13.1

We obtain 9.56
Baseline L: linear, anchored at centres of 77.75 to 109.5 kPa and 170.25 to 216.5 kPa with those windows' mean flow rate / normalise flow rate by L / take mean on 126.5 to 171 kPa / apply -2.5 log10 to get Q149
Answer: 0.12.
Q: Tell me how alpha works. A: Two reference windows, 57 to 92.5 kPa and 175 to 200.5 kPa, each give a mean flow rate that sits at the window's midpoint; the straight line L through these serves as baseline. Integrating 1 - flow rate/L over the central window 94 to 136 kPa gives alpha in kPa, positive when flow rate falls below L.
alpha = 4.2 kPa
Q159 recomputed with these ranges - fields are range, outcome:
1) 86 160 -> 9.39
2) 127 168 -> 9.15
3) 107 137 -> 8.99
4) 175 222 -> 10.6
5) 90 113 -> 9.98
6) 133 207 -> 9.72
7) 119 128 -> 8.73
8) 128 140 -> 8.77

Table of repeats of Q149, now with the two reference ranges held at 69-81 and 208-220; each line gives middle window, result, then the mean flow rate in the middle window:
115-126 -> 0.20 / 8.77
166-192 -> 0.11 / 9.86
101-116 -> 0.09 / 9.63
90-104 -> 0.01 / 10.2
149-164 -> 0.13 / 9.52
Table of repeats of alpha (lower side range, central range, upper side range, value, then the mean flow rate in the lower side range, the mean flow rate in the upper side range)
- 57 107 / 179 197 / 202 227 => 1.4 kPa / 10.3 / 11.3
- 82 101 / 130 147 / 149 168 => 1.5 kPa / 10.2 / 9.48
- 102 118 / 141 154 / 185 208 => 1.1 kPa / 9.51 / 10.5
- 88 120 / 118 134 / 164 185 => 1.7 kPa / 9.81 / 9.63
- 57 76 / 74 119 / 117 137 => -0.5 kPa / 10.8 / 8.76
